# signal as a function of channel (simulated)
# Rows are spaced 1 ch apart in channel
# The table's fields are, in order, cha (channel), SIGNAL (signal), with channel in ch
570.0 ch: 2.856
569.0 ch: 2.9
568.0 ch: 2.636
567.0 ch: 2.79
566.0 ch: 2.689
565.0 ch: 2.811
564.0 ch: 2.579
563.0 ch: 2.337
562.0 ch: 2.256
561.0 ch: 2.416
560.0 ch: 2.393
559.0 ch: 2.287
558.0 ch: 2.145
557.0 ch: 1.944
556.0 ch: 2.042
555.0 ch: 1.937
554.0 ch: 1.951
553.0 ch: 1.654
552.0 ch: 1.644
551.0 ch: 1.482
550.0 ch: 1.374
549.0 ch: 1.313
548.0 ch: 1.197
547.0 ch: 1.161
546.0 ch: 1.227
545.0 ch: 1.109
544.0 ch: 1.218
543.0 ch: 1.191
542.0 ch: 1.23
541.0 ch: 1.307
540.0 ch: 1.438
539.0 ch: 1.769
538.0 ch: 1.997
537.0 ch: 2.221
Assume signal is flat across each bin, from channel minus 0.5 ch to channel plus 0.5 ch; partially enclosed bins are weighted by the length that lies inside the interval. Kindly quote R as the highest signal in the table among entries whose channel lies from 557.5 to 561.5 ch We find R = 2.416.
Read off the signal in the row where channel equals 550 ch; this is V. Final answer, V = 1.374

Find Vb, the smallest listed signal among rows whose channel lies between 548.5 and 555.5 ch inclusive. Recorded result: 1.313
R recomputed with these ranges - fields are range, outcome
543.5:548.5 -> 1.227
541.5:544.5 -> 1.23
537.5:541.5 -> 1.997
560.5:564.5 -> 2.579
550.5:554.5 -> 1.951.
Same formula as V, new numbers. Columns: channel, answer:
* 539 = 1.769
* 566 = 2.689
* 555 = 1.937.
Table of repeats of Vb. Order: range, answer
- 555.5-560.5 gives 1.944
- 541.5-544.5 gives 1.191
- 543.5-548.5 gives 1.109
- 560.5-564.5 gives 2.256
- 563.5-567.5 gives 2.579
